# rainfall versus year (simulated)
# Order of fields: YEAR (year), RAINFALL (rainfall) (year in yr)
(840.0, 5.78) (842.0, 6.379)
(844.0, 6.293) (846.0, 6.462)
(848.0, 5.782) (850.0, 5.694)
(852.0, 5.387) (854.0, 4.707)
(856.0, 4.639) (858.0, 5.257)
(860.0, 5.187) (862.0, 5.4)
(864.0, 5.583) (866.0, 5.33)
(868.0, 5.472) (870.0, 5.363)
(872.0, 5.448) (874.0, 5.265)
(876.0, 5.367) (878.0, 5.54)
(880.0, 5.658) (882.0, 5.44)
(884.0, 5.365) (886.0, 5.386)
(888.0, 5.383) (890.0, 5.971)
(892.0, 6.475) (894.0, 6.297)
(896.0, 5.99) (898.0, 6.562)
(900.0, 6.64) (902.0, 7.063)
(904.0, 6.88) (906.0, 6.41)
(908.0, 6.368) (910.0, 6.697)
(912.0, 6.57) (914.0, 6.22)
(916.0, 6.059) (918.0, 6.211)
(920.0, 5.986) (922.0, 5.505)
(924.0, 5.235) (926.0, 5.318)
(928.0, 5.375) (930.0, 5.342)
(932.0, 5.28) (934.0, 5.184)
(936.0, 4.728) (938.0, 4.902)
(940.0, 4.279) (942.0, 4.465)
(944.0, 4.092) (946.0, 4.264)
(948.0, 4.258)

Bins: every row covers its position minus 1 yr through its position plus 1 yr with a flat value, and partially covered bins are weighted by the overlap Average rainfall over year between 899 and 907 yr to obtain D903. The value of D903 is 6.75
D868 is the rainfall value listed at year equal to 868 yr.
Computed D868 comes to 5.472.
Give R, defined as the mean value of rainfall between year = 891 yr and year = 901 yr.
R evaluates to 6.39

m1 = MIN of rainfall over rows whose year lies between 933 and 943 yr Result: 4.279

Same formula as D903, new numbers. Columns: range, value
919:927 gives 5.51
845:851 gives 5.98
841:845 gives 6.34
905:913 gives 6.51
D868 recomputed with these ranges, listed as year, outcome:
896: 5.99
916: 6.059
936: 4.728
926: 5.318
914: 6.22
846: 6.462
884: 5.365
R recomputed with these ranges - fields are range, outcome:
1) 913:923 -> 6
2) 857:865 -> 5.36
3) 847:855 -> 5.39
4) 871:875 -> 5.36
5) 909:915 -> 6.5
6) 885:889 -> 5.38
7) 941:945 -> 4.28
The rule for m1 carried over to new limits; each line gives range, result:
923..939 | 4.728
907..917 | 6.059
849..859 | 4.639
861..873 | 5.33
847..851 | 5.694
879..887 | 5.365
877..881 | 5.54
